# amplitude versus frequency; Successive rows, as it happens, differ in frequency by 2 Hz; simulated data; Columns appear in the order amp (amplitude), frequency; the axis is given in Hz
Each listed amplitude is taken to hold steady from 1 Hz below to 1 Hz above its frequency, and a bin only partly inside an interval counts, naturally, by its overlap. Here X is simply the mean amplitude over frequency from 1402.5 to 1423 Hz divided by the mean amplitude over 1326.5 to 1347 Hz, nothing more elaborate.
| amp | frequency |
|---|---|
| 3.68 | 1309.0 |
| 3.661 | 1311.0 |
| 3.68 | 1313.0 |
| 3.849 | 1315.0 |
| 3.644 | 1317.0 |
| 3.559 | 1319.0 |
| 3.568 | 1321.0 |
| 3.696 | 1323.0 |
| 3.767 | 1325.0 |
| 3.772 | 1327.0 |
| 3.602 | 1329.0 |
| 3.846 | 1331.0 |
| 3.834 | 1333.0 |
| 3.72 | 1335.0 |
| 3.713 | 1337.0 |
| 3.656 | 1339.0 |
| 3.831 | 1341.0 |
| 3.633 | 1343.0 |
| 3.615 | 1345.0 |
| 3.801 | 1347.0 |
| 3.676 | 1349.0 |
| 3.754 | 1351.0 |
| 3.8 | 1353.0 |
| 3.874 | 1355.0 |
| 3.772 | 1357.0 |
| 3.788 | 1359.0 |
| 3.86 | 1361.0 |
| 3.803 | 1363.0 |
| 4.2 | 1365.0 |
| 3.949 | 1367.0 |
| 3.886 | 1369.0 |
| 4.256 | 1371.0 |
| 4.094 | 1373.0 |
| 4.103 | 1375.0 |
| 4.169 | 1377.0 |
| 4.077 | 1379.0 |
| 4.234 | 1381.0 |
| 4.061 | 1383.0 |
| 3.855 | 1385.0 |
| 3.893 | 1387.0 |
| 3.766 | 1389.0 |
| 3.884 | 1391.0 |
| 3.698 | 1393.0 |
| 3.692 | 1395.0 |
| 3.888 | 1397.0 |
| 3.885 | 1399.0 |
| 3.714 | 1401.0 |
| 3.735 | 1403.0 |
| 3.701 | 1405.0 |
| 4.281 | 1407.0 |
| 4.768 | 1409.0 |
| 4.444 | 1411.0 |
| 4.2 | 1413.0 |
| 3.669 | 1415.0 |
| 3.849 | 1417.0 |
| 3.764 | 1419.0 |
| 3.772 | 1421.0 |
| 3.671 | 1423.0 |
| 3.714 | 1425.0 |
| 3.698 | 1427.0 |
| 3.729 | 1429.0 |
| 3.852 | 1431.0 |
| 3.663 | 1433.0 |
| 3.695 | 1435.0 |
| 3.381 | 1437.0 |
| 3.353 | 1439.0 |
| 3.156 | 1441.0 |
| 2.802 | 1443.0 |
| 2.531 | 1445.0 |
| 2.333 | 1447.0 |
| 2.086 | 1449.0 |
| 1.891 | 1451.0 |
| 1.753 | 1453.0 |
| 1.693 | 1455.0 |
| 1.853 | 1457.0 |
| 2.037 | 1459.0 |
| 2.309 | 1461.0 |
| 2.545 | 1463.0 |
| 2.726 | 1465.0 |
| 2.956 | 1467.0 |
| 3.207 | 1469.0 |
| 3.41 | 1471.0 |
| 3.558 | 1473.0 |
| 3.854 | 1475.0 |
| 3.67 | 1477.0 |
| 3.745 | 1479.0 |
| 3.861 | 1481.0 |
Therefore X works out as 1.1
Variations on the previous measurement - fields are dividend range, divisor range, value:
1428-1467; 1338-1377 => 0.70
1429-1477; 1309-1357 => 0.77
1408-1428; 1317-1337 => 1.07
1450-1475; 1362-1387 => 0.63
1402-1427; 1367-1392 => 0.98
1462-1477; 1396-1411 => 0.80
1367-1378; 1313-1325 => 1.11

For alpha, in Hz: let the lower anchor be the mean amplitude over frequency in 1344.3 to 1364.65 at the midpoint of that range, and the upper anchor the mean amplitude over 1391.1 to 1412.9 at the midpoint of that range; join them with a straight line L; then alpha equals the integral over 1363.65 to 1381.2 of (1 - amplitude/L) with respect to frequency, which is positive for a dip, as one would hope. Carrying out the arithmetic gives -1.1 Hz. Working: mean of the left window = 3.79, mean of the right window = 3.99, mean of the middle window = 4.1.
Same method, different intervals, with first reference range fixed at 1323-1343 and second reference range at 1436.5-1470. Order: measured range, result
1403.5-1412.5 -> -3.95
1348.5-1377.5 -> -4.31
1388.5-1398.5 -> -2.18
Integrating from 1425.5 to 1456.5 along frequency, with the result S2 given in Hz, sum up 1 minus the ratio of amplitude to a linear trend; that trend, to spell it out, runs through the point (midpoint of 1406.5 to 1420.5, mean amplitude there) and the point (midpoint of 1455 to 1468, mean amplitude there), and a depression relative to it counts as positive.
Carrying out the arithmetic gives 2.5 Hz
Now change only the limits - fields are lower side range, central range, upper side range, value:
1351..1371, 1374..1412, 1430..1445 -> -3.4 Hz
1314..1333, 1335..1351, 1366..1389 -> 0.5 Hz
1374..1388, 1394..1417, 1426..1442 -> -1.0 Hz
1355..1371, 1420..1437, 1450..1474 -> -4.2 Hz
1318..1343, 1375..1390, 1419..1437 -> -1.2 Hz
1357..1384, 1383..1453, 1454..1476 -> -3.6 Hz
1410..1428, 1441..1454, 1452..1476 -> 3.4 Hz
